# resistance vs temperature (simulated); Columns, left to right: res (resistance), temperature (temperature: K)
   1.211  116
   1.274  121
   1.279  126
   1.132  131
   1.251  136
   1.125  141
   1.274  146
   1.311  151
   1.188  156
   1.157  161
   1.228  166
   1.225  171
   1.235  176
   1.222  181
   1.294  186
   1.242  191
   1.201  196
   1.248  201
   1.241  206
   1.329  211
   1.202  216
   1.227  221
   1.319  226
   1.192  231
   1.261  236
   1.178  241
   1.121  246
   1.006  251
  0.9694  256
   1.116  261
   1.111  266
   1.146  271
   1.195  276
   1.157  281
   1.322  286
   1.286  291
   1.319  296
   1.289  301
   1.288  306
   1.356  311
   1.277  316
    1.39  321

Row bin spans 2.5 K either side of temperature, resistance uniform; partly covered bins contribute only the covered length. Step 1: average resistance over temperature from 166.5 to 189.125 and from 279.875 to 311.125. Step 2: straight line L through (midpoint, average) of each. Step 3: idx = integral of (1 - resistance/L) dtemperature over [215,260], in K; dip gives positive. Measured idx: 3.7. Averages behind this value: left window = 1.24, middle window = 1.16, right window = 1.29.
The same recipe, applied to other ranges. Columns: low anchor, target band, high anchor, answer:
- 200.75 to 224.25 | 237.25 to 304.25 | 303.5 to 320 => 6.02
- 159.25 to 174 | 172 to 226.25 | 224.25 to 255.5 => -2.76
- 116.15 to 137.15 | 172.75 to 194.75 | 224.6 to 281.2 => -0.99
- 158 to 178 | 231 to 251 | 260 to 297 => 0.70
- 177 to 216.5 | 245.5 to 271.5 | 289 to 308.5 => 4.23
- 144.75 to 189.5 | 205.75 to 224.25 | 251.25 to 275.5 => -1.45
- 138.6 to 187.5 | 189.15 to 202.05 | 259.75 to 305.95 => -0.04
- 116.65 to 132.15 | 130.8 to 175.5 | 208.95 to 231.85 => 0.94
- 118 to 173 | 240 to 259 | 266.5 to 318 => 2.83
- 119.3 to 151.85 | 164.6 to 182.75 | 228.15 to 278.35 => -0.45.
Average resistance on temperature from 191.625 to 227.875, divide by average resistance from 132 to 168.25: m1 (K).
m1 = 1.03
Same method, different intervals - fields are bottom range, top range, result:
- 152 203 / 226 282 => 0.93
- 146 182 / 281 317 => 1.06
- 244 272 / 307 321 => 1.24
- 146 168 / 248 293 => 0.93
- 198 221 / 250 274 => 0.86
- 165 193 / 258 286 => 0.93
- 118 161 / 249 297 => 0.95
